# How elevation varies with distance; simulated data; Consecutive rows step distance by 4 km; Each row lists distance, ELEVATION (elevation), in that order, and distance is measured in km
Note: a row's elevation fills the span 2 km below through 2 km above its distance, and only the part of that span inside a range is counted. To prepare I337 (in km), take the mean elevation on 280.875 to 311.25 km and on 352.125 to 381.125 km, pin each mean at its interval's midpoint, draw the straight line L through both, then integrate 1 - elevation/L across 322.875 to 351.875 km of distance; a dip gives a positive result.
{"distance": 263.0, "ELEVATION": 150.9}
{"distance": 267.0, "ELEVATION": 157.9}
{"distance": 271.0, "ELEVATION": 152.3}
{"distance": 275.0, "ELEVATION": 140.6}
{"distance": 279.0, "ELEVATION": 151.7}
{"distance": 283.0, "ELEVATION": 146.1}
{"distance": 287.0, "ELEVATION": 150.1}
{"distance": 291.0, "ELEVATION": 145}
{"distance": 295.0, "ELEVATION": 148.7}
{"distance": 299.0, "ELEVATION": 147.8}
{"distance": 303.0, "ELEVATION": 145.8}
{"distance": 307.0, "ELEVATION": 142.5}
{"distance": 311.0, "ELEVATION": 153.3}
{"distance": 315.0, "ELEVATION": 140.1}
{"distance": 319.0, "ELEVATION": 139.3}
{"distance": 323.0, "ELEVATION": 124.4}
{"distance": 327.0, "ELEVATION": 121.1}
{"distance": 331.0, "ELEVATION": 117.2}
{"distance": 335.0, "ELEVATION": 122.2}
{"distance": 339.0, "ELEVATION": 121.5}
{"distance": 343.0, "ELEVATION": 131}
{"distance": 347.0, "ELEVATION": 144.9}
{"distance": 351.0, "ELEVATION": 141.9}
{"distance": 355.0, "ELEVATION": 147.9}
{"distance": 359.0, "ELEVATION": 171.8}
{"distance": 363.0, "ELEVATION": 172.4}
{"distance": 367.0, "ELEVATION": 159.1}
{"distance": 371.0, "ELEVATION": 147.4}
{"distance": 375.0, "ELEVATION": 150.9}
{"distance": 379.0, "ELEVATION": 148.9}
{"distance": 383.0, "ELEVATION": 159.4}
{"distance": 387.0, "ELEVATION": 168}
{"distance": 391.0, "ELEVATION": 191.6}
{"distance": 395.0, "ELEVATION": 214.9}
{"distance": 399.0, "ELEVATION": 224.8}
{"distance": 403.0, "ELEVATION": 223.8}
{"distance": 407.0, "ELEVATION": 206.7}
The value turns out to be 4.7 km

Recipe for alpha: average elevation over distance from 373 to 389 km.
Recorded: 157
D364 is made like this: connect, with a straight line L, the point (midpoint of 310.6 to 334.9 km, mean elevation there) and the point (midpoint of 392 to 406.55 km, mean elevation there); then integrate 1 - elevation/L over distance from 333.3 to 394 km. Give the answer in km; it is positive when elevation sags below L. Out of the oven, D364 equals 8.1 km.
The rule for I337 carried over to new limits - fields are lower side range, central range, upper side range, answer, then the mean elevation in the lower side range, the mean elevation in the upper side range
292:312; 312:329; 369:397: 2.2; 147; 169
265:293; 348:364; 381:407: 2.2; 149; 198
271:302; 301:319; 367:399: 1.0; 147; 172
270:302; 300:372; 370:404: 10.0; 148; 181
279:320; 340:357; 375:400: 2.6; 146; 180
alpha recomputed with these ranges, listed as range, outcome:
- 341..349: 138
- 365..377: 152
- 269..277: 146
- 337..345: 126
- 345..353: 143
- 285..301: 148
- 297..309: 145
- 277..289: 149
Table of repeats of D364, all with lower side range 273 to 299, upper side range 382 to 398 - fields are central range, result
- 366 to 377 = 1.7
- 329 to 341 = 3.3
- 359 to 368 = 0.5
